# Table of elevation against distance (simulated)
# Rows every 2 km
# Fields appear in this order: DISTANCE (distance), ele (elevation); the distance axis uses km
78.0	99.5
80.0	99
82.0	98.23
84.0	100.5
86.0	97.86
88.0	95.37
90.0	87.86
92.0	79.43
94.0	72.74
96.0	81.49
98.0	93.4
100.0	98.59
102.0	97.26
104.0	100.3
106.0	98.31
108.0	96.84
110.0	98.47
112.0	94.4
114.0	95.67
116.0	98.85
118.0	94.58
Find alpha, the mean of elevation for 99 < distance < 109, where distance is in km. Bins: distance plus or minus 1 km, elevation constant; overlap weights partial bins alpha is 98.3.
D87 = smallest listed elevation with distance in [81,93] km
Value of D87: 79.43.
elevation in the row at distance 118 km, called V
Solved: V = 94.58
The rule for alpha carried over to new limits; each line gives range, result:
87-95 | 83.9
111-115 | 95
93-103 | 88.7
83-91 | 95.4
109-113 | 96.4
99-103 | 97.9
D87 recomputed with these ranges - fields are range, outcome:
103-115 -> 94.4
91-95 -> 72.74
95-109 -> 81.49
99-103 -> 97.26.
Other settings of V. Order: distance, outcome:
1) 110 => 98.47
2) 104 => 100.3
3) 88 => 95.37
